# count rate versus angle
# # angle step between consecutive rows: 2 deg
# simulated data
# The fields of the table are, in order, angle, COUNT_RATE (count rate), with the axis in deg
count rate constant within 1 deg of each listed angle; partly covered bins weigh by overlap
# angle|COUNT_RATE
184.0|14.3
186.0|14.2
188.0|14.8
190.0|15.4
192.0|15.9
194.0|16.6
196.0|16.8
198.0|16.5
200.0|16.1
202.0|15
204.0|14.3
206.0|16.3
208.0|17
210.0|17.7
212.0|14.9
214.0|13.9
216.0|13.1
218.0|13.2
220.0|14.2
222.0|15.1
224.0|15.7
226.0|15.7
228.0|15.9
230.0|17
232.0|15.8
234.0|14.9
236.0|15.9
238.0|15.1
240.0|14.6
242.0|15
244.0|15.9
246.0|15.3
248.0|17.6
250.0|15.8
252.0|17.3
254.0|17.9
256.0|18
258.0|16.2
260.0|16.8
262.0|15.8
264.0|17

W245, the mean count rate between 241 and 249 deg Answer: 16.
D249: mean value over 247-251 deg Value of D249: 16.7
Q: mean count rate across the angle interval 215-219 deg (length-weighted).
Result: 13.1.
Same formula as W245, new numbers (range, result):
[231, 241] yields 15.3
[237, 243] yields 14.9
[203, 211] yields 16.3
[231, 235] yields 15.4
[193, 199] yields 16.6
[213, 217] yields 13.5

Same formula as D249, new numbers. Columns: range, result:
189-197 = 16.2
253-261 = 17.2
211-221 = 13.9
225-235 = 15.9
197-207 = 15.6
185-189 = 14.5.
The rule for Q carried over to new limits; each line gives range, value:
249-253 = 16.6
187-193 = 15.4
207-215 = 15.9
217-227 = 14.8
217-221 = 13.7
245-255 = 16.8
